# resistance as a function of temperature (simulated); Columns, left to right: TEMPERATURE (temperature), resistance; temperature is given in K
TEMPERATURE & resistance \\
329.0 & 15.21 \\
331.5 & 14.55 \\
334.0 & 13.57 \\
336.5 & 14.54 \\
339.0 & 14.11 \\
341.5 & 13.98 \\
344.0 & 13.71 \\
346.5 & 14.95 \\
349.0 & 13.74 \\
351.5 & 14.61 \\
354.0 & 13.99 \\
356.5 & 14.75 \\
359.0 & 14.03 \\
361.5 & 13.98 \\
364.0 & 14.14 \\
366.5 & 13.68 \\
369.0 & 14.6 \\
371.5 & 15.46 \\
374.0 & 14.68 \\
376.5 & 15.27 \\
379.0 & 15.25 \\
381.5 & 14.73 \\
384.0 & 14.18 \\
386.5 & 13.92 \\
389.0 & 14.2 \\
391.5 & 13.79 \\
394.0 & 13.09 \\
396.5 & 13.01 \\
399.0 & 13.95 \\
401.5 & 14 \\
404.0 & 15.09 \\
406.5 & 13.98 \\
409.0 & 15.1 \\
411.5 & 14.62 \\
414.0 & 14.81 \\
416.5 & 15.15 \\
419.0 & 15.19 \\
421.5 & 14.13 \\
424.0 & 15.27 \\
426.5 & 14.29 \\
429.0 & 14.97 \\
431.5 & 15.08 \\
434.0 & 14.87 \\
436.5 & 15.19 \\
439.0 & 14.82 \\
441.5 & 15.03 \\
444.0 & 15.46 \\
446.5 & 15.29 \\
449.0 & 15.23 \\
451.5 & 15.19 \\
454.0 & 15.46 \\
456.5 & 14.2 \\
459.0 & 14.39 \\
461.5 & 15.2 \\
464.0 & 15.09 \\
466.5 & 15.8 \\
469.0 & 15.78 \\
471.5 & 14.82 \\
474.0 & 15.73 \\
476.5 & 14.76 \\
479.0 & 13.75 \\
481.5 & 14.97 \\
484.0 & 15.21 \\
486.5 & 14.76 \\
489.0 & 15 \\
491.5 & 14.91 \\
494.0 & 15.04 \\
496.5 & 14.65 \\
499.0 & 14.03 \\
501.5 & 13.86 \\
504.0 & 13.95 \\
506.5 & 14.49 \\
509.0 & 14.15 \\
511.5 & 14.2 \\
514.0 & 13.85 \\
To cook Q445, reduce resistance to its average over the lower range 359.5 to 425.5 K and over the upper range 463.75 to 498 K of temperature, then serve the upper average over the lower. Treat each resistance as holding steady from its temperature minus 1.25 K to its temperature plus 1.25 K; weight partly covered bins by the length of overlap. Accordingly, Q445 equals 1.04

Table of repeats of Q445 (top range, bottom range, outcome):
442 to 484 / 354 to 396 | 1.05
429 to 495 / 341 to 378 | 1.05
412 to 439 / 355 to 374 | 1.03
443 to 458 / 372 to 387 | 1.03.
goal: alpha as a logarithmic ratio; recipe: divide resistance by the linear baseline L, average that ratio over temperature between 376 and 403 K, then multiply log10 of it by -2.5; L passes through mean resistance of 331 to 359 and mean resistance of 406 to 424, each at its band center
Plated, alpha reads 0.04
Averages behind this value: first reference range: 14.2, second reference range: 14.8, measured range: 14.1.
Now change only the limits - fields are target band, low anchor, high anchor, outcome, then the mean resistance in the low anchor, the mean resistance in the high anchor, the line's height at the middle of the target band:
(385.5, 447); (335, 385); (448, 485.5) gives 0.01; 14.4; 15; 14.7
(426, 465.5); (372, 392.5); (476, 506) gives -0.03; 14.5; 14.6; 14.6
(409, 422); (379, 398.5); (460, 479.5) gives -0.04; 13.9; 15.2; 14.3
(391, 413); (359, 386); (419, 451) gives 0.05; 14.6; 15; 14.8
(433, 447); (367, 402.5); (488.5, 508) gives -0.05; 14.3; 14.5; 14.4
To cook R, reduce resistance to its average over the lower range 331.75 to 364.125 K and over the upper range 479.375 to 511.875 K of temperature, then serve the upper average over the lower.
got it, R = 1.03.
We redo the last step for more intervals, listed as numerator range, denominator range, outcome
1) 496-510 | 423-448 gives 0.94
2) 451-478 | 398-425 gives 1.03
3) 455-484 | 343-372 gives 1.05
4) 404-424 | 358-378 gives 1.02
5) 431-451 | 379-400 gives 1.08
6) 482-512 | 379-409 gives 1.03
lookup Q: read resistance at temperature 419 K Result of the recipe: 15.19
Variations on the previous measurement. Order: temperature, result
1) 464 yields 15.09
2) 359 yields 14.03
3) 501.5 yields 13.86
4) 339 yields 14.11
